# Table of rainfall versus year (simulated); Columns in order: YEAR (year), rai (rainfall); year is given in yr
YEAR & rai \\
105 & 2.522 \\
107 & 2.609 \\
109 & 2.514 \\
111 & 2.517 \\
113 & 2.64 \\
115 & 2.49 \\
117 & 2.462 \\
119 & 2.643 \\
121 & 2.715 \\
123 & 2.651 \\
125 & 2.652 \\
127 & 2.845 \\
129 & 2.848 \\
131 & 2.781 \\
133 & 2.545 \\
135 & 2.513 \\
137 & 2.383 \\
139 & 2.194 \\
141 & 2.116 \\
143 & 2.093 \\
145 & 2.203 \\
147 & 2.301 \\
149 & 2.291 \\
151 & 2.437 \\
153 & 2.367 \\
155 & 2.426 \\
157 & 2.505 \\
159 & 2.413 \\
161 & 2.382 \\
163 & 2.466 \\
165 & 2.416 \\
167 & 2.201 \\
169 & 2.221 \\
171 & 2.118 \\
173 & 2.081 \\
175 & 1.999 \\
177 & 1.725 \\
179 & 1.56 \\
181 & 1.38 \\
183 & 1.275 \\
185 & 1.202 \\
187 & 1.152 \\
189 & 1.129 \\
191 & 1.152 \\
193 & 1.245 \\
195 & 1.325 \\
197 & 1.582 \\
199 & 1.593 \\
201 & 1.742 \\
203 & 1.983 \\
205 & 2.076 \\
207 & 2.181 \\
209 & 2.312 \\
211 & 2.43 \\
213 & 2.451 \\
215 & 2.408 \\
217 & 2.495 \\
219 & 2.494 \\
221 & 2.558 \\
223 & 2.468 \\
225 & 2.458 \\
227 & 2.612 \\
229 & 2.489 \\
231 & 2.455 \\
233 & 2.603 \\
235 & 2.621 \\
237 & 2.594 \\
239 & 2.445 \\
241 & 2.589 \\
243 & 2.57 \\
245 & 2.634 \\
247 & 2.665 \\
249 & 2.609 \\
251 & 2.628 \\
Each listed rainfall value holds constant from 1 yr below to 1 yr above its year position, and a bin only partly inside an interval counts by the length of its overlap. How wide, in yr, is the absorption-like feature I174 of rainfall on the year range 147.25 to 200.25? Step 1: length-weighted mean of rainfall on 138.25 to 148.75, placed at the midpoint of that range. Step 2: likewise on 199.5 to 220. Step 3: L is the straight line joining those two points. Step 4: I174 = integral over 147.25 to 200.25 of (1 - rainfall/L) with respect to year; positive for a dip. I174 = 8.00 yr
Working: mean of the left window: 2.19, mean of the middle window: 1.88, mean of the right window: 2.24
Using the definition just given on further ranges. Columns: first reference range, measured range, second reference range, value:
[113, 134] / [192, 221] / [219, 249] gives 6.1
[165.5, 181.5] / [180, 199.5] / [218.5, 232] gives 7.6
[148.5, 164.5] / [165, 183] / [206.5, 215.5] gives 3.7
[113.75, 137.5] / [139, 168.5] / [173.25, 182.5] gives -3.1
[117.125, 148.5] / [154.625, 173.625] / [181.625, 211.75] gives -2.4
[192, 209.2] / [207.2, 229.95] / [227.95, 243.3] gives -3.2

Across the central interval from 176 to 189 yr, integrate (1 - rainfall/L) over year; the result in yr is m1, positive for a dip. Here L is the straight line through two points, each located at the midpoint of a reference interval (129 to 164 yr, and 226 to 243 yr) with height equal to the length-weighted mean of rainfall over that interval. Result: 5.79 yr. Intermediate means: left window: 2.39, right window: 2.55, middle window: 1.36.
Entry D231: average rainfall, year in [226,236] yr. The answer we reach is 2.56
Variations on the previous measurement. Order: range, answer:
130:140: 2.48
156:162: 2.43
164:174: 2.21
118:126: 2.67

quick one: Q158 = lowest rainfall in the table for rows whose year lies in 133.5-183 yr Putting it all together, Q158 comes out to 1.275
